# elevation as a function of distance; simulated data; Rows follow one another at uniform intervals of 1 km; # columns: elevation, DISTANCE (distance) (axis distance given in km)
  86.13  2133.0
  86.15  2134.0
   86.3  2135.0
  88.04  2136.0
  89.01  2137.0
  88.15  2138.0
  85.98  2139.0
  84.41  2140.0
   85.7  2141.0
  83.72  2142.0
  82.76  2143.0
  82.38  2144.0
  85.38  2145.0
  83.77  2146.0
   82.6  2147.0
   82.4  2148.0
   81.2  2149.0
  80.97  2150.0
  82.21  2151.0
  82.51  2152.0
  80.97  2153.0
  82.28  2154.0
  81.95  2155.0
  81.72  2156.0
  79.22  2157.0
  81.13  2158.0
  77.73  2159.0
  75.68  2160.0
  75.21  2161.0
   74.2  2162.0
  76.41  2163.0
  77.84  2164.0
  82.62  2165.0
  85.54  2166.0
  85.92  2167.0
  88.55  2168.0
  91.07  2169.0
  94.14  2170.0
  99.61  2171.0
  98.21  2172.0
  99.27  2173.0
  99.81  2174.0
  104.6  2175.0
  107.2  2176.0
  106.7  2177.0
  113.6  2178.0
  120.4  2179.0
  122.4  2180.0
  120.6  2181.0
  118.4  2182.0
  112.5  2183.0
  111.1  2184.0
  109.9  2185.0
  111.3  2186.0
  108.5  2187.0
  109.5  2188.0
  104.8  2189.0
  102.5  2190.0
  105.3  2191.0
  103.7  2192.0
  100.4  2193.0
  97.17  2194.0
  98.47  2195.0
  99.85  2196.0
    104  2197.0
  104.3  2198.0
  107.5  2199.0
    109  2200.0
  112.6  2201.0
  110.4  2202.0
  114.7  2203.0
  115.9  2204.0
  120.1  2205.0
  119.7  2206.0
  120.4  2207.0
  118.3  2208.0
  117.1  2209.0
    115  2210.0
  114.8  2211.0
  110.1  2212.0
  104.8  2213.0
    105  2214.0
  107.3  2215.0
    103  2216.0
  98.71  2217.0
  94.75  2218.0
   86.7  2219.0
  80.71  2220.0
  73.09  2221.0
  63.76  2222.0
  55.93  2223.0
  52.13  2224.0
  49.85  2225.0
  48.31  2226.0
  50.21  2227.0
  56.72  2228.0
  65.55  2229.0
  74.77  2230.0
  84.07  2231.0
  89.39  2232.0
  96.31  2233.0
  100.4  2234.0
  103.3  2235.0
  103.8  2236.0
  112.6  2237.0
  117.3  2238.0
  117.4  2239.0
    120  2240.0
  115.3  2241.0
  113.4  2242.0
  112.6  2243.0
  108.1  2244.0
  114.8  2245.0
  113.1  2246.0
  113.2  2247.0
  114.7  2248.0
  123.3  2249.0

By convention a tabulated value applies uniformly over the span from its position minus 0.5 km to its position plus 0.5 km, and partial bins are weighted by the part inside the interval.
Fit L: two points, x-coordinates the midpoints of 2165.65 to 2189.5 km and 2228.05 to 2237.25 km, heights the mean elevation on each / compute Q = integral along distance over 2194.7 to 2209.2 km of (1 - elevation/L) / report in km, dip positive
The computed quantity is -1.9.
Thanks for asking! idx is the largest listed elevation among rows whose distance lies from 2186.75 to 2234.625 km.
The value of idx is 120.4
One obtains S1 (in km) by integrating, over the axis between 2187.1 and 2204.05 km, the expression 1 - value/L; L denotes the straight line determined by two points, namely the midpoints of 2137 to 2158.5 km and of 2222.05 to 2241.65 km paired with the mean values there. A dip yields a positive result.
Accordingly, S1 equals -4.4 km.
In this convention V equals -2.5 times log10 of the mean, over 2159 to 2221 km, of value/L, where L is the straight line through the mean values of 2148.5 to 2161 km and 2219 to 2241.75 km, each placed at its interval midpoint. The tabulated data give -0.24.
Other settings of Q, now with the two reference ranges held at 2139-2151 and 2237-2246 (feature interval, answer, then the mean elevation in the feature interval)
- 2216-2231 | 5.4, 69.6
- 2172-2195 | -3.0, 108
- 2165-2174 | -0.1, 92.6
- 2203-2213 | -1.2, 116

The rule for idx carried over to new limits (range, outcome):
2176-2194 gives 122.4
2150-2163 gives 82.51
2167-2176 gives 107.2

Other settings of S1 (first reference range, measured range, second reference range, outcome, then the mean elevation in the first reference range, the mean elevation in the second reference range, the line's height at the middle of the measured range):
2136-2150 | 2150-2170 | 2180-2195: 2.57 km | 84.4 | 108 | 93.6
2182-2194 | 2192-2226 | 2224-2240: -0.67 km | 107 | 84.8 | 96.5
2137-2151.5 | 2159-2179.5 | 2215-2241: -2.01 km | 83.9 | 85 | 84.2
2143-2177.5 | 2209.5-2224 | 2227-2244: 0.36 km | 86.2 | 97.8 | 94.9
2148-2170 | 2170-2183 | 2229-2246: -3.32 km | 81.5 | 104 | 86.6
